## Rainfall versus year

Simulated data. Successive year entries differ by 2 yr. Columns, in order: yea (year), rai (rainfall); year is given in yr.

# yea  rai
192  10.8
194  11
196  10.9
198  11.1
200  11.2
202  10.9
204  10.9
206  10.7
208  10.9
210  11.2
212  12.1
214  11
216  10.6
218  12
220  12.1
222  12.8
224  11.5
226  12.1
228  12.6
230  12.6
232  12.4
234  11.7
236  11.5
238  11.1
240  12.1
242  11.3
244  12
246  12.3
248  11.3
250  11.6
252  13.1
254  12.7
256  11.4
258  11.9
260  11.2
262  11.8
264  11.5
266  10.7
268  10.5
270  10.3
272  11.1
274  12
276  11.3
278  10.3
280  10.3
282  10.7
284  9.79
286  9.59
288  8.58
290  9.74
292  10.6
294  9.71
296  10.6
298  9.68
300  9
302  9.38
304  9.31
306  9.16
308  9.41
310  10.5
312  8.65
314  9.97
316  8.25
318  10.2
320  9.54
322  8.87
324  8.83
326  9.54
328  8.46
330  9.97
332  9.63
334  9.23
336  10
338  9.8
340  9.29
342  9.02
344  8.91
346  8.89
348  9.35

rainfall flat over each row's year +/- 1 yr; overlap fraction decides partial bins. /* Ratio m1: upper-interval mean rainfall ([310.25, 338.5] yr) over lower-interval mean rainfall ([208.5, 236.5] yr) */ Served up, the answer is 0.79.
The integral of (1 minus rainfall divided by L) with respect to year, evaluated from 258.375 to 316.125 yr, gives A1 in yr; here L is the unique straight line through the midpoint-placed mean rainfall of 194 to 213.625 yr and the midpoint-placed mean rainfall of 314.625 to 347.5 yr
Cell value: -1.48 yr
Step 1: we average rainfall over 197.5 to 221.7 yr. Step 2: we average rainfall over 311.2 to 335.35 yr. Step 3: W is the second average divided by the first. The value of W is 0.82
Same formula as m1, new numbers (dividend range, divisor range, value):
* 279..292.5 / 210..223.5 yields 0.84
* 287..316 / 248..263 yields 0.80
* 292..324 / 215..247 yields 0.80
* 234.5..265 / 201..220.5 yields 1.05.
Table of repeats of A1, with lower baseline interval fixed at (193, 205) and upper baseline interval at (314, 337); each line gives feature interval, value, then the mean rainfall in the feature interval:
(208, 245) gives -4.0 yr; 11.8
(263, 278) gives -1.4 yr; 11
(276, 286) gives -0.4 yr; 10.3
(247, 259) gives -2.0 yr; 12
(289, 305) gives -0.1 yr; 9.75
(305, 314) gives 0.1 yr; 9.49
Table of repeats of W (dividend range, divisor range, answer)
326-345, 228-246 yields 0.79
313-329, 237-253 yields 0.78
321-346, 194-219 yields 0.83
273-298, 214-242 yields 0.86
